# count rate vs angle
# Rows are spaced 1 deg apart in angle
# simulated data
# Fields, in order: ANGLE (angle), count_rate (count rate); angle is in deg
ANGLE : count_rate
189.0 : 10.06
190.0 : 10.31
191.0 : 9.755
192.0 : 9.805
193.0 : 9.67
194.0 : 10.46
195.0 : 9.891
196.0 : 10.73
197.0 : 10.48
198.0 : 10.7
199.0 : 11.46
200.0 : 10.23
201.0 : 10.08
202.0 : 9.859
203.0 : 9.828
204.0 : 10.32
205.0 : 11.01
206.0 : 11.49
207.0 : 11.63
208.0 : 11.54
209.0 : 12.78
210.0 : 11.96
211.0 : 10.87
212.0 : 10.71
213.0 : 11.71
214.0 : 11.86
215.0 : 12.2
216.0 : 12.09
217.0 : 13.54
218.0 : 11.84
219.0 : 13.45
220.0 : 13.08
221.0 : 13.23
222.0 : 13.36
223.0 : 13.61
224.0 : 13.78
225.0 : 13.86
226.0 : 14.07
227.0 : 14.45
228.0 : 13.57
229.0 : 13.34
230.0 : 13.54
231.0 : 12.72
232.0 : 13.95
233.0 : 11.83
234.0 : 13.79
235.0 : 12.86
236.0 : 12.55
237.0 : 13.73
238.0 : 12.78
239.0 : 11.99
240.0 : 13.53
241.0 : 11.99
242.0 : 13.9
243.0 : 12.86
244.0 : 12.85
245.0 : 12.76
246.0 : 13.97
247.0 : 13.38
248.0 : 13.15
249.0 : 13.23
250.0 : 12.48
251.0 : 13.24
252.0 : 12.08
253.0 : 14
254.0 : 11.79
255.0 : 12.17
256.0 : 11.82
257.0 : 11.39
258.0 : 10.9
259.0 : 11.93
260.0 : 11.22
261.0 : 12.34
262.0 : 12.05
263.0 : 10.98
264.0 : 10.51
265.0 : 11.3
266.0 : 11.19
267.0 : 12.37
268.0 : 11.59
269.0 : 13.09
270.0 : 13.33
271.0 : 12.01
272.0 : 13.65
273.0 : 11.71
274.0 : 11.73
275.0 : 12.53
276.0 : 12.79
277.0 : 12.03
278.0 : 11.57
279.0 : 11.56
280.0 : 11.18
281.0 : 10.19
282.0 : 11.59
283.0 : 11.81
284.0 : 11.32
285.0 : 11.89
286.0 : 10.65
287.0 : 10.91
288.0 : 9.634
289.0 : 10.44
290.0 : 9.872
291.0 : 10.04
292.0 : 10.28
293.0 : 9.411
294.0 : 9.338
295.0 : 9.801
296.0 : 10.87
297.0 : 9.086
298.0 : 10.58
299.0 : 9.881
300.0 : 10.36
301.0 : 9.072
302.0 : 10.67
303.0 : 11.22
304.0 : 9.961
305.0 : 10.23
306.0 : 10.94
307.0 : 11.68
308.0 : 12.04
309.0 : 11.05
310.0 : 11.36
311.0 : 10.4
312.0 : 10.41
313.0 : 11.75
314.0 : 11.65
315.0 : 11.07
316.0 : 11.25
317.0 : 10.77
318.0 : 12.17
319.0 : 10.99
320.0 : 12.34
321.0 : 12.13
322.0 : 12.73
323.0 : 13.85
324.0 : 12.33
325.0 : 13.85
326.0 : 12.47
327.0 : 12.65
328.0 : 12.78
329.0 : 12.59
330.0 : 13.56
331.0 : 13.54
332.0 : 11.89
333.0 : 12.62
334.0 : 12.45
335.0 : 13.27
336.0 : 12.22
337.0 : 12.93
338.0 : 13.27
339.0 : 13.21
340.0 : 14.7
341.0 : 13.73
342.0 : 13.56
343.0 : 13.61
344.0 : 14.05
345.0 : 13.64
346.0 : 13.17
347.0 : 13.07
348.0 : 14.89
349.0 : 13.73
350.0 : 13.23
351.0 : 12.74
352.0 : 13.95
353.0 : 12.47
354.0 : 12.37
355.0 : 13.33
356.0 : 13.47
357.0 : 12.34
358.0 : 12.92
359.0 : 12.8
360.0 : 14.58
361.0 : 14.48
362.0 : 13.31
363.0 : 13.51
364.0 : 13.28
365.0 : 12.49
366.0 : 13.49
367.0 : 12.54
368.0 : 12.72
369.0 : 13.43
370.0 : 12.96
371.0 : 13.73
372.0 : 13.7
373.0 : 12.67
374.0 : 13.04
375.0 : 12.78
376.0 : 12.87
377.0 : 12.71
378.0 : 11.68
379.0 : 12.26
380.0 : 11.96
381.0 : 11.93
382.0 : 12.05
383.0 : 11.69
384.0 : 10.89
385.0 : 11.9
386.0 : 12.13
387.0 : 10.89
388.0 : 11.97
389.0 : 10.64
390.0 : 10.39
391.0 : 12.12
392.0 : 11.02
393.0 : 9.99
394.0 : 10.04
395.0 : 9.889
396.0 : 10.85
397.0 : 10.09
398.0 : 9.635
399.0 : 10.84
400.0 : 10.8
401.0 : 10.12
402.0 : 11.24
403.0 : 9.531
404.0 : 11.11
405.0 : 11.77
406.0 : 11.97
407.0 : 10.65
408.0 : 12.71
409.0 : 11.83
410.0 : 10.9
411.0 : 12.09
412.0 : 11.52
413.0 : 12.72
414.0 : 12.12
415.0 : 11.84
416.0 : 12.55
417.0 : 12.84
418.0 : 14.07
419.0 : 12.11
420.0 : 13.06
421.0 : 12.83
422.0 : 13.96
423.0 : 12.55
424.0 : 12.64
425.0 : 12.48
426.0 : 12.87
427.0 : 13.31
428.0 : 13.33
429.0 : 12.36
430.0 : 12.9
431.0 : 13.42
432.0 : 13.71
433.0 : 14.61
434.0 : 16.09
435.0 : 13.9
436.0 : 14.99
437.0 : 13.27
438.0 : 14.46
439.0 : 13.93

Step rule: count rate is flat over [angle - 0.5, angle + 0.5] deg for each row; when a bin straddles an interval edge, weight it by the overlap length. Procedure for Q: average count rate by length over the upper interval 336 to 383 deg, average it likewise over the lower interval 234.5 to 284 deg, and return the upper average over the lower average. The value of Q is 1.07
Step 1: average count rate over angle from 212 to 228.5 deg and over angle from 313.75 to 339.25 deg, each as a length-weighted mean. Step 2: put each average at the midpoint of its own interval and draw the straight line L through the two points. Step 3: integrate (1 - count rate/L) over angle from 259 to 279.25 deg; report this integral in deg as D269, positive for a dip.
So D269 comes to 1.27 deg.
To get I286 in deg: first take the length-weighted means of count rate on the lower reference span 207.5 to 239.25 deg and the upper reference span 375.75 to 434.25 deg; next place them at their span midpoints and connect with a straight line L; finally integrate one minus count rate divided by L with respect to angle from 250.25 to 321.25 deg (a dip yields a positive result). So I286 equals 7.05 deg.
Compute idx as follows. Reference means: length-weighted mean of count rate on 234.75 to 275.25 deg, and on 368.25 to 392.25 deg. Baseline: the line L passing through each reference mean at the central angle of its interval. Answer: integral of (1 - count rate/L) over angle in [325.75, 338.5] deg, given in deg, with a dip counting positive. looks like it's -0.6 deg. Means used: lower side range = 12.4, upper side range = 12.2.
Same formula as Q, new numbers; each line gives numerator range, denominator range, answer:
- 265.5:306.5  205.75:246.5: 0.86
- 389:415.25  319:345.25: 0.85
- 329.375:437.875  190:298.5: 1.06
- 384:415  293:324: 1.01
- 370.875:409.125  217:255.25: 0.87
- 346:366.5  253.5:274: 1.12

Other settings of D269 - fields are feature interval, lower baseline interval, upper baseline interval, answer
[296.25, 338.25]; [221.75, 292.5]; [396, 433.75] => 1.82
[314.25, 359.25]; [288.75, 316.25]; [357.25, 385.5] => -4.82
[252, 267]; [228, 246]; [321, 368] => 1.55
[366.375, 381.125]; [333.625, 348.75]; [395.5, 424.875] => -0.11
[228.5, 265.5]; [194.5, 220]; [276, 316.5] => -4.99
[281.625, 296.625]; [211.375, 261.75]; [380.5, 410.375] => 2.11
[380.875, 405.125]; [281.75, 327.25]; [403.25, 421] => 2.02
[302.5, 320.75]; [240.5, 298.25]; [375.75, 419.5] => 0.67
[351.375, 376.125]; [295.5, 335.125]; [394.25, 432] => -2.95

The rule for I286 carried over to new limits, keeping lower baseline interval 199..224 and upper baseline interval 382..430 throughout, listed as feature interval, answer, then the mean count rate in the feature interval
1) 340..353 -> -2.09 deg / 13.6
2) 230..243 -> -1.33 deg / 13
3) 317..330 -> -0.89 deg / 12.5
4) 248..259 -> -0.52 deg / 12.3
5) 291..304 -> 1.89 deg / 10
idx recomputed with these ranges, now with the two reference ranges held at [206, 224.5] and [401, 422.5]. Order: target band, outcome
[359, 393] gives -1.0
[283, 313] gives 4.2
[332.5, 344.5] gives -1.1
